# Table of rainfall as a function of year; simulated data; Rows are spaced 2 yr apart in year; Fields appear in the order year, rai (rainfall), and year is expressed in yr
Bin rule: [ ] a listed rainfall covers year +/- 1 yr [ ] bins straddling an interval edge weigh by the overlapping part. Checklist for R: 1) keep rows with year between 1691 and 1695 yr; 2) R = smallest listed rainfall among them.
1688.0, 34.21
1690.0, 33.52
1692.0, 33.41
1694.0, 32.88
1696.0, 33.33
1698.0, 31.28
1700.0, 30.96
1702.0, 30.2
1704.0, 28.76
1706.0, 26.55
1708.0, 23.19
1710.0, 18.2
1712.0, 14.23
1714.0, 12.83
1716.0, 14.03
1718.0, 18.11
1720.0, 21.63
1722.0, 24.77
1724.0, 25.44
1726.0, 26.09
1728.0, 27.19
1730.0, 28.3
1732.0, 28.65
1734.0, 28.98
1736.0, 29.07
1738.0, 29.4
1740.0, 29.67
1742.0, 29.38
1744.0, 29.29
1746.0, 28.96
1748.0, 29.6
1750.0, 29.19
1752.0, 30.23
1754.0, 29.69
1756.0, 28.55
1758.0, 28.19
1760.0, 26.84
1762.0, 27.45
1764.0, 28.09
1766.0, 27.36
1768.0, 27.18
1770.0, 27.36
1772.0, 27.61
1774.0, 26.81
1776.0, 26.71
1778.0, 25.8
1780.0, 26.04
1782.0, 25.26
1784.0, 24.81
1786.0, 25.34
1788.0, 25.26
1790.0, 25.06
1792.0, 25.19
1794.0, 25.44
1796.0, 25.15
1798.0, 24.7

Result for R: 32.88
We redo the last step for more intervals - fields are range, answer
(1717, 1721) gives 18.11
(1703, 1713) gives 14.23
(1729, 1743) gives 28.3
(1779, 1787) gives 24.81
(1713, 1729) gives 12.83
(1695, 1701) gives 30.96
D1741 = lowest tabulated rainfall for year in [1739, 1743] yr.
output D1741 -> 29.38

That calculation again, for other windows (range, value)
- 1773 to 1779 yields 25.8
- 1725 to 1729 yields 26.09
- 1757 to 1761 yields 26.84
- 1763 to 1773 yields 27.18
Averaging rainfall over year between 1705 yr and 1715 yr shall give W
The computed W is 19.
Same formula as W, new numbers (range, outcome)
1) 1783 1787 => 25.1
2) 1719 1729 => 25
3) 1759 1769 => 27.4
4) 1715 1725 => 20.8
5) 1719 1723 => 23.2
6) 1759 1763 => 27.1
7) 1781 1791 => 25.1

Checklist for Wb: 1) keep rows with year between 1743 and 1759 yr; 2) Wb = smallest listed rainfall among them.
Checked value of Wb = 28.19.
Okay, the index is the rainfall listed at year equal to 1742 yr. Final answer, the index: 29.38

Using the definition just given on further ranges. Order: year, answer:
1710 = 18.2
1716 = 14.03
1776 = 26.71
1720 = 21.63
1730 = 28.3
